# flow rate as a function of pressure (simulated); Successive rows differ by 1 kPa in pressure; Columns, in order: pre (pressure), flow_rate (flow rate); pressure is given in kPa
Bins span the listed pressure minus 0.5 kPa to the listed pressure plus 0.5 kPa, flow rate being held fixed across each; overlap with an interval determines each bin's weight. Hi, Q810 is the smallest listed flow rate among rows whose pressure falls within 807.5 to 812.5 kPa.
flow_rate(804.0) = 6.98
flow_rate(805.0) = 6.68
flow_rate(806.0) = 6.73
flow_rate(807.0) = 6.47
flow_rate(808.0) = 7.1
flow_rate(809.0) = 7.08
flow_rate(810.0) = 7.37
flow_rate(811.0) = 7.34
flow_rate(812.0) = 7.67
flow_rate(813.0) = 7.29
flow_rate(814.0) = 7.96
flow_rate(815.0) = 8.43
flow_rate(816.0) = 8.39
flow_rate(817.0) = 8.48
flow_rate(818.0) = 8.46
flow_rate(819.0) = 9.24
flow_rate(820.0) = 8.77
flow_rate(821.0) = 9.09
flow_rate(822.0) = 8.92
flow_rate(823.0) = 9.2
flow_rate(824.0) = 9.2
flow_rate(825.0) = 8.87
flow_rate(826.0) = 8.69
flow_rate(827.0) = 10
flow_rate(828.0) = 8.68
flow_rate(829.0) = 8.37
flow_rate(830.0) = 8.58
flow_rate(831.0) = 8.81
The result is 7.08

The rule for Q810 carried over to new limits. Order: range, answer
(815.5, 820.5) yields 8.39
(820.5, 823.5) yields 8.92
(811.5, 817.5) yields 7.29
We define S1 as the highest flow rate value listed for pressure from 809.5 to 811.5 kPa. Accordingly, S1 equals 7.37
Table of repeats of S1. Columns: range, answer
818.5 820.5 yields 9.24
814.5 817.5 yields 8.48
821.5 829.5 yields 10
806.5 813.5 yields 7.67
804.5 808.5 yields 7.1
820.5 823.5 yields 9.2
